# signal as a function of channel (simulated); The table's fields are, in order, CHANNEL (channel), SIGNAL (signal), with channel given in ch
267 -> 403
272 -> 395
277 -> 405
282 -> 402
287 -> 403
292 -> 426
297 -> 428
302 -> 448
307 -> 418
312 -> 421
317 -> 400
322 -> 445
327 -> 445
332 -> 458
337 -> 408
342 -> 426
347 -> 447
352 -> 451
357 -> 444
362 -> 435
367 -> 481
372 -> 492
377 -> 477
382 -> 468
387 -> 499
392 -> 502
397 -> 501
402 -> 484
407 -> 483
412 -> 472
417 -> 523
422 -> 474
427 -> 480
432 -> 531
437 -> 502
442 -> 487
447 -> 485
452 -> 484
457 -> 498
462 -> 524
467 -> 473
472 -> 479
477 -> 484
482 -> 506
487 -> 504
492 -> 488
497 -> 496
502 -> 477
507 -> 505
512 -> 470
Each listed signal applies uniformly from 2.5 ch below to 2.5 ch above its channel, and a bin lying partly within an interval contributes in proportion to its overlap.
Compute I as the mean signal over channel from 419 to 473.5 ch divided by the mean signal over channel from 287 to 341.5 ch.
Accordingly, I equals 1.2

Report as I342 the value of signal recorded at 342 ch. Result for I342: 426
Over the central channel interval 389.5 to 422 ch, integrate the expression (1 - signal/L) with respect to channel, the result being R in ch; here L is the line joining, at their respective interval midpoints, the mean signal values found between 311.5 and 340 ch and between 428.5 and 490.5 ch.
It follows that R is -1.60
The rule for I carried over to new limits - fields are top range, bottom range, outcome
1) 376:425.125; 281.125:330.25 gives 1.15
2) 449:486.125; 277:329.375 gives 1.17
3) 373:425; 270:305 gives 1.17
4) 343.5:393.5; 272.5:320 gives 1.12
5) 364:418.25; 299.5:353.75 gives 1.13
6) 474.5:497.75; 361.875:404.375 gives 1.02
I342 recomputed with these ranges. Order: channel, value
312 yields 421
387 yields 499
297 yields 428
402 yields 484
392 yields 502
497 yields 496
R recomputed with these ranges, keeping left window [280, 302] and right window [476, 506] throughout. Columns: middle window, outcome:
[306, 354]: 0.1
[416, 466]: -2.4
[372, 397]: -1.9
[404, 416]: -0.5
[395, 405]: -0.7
